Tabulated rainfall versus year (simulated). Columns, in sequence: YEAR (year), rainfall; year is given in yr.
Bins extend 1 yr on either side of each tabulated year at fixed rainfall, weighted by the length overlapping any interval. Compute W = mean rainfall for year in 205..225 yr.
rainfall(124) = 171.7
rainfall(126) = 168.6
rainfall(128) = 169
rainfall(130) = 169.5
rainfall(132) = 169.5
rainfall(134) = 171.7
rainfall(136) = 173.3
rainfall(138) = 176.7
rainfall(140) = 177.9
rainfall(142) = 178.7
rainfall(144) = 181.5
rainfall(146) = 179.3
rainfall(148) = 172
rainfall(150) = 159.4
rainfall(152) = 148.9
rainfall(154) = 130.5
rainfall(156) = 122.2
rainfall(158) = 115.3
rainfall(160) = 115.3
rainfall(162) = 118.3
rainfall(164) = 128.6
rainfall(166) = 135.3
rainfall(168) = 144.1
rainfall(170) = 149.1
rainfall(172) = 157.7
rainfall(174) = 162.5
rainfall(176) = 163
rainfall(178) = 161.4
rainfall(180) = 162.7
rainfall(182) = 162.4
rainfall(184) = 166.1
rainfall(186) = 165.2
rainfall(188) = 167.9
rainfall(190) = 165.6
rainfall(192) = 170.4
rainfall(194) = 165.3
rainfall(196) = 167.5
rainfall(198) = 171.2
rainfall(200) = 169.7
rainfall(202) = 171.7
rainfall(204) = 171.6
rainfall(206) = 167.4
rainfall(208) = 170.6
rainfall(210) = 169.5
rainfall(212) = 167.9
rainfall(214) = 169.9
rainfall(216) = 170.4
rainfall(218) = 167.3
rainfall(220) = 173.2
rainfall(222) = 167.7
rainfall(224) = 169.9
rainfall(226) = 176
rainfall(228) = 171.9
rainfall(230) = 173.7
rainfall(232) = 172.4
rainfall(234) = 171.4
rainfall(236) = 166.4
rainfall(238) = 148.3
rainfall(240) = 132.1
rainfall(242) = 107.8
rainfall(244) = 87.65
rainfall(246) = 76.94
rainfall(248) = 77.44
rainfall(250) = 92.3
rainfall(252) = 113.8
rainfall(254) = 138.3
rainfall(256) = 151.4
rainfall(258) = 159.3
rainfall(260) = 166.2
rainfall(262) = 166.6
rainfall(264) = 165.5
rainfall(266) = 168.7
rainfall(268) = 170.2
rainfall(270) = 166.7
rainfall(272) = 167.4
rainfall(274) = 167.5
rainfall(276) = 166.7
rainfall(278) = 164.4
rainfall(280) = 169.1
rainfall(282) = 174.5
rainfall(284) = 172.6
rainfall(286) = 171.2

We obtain 169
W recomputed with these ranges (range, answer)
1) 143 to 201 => 154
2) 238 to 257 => 111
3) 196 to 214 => 170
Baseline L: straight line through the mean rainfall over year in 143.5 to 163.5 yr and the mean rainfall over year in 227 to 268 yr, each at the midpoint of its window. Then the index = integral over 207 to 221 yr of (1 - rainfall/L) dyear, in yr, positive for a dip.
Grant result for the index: -2.8 yr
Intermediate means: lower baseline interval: 143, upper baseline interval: 141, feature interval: 170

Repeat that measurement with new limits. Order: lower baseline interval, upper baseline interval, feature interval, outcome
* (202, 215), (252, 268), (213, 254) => 4.99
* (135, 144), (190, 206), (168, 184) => 1.20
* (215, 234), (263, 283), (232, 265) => 6.99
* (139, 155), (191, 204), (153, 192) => 4.70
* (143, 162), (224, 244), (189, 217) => -3.30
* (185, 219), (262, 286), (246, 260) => 3.87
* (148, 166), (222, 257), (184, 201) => -4.16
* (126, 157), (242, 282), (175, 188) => -0.46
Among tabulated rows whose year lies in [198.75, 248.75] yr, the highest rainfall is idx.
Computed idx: 176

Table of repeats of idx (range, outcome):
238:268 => 170.2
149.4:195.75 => 170.4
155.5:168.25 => 144.1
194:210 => 171.7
